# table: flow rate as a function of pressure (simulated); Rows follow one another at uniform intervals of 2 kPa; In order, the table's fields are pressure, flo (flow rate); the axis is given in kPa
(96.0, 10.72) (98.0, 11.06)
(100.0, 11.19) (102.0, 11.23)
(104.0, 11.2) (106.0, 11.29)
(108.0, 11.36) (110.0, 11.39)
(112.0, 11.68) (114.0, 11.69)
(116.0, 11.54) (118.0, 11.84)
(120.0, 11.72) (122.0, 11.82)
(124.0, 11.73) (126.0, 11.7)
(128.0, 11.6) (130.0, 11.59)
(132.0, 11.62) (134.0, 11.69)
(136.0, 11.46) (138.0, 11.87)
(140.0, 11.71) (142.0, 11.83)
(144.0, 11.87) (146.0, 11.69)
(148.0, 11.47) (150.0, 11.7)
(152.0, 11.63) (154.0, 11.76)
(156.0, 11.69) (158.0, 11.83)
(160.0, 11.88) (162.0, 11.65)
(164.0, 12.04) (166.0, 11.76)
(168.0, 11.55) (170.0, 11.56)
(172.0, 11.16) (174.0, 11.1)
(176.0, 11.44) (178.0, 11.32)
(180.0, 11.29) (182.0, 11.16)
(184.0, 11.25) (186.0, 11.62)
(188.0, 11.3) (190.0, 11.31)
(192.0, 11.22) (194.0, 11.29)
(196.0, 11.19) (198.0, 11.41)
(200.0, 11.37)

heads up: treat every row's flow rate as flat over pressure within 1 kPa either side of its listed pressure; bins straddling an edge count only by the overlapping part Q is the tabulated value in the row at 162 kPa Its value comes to 11.65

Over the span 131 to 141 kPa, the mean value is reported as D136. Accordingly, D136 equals 11.7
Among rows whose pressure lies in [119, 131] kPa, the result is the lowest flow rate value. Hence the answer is 11.59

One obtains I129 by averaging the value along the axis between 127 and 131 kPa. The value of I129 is 11.6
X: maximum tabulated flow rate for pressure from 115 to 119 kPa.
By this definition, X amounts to 11.84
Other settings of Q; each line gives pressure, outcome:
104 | 11.2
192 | 11.22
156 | 11.69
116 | 11.54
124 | 11.73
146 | 11.69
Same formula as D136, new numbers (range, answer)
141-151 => 11.7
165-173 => 11.5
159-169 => 11.8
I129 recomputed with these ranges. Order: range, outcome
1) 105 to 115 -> 11.5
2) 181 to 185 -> 11.2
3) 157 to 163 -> 11.8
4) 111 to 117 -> 11.6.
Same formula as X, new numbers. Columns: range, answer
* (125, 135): 11.7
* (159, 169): 12.04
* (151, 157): 11.76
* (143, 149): 11.87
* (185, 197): 11.62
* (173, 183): 11.44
